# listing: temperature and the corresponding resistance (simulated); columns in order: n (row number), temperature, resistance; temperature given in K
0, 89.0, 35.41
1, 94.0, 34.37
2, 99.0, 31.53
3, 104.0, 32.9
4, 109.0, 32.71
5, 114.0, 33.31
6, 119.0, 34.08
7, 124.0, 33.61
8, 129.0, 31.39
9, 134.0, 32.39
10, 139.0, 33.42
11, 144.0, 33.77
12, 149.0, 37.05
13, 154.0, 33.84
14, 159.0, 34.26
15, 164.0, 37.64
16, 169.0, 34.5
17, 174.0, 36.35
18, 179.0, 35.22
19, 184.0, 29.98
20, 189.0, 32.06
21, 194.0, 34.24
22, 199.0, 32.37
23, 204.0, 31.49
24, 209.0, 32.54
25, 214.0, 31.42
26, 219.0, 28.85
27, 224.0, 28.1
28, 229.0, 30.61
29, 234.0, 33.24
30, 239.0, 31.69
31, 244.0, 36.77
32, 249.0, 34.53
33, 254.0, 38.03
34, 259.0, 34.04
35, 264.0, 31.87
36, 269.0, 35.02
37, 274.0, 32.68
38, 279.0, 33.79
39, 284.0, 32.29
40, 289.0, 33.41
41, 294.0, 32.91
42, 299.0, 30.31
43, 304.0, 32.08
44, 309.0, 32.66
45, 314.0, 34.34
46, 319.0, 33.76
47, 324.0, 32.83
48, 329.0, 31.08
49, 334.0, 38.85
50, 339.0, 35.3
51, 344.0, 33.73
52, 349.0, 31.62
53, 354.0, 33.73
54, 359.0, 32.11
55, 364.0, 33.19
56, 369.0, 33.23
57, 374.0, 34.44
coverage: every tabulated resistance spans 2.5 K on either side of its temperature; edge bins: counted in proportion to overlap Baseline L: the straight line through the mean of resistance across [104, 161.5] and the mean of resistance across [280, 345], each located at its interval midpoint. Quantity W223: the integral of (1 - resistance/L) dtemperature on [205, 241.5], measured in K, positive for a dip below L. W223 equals 2.8 K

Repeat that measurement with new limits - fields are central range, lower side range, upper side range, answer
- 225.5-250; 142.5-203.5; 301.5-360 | 0.6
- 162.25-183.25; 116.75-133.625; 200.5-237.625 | -2.3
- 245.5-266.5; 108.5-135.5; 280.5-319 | -1.3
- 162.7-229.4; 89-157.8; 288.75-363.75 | 1.8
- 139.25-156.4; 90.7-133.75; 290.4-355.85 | -0.9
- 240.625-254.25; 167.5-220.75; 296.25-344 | -1.2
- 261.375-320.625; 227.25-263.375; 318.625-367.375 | 1.7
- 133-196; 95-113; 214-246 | -4.3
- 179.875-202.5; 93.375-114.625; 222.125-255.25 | 0.5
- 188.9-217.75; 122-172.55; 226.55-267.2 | 1.5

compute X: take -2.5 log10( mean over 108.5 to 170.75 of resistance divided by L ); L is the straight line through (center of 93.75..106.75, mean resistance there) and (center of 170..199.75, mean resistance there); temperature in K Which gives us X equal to -0.032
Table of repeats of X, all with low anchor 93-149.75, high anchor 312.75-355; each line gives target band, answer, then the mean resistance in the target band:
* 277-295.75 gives 0.022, 33.1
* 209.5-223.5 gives 0.114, 30.2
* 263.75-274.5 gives 0.005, 33.6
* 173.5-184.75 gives -0.019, 34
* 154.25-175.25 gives -0.065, 35.5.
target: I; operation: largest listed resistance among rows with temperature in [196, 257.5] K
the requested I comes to 38.03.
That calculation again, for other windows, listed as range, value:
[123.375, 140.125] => 33.61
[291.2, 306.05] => 32.91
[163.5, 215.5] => 37.64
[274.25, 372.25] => 38.85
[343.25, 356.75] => 33.73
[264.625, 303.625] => 35.02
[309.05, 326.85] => 34.34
